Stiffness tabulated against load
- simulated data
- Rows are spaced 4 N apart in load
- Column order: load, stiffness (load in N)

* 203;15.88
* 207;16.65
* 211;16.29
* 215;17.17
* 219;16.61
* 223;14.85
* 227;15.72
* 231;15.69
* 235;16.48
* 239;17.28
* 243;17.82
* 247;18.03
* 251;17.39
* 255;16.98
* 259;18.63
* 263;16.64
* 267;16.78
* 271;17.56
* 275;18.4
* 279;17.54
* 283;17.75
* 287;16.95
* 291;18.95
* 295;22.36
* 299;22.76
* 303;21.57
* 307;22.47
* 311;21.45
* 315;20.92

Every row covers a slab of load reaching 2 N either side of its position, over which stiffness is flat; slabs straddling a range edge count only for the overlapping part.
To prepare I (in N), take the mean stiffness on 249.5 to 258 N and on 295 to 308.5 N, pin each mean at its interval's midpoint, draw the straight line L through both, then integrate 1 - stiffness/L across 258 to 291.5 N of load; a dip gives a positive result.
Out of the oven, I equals 3.2 N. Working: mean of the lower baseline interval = 17.3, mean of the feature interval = 17.6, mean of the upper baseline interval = 22.3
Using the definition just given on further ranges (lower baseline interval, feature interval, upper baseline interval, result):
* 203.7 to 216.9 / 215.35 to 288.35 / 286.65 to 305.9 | 6.3 N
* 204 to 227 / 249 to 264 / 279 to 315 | 0.7 N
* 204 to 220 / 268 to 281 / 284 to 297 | 0.7 N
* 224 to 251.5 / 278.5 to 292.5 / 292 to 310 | 2.0 N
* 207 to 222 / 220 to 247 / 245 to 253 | 1.2 N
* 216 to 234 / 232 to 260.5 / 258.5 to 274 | -1.4 N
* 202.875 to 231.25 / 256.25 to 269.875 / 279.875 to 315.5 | 0.9 N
